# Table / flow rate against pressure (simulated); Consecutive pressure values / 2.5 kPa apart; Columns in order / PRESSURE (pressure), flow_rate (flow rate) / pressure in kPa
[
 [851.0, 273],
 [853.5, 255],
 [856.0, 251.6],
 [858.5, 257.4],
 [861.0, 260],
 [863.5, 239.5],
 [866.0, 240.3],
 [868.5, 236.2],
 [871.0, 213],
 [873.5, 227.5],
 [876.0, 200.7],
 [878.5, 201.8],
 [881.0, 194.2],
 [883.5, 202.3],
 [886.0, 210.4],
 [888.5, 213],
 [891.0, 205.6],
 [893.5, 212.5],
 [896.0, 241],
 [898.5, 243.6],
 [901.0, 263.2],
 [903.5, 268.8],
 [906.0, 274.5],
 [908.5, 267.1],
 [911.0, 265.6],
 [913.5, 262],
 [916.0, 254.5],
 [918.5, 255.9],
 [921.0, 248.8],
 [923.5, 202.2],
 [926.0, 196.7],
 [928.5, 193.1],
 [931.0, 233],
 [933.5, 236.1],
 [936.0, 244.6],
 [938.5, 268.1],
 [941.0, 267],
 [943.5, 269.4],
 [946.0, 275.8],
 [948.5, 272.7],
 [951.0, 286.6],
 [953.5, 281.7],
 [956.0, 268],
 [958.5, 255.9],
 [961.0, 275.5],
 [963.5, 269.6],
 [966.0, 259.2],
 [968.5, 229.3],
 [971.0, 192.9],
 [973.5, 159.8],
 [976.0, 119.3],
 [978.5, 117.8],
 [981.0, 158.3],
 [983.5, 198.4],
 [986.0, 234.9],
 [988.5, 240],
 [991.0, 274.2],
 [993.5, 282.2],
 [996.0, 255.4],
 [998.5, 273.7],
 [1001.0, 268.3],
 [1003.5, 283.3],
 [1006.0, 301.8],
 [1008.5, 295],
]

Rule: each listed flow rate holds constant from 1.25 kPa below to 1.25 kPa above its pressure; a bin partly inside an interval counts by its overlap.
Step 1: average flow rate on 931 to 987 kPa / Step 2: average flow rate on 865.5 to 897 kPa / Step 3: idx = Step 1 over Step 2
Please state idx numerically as 1.1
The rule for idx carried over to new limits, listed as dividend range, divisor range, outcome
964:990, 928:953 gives 0.75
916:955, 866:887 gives 1.17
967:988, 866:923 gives 0.77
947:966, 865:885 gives 1.27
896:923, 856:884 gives 1.14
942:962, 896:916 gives 1.04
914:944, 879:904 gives 1.07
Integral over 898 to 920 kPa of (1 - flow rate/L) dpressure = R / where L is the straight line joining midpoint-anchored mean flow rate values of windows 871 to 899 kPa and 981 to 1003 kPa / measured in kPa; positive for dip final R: -4.1 kPa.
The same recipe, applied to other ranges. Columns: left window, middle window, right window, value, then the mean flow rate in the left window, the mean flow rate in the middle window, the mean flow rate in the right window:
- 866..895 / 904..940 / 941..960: 0.50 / 212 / 244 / 273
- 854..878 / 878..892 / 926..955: 2.09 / 236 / 205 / 255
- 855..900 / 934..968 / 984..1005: -2.58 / 225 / 267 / 262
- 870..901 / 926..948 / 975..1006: -2.34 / 216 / 246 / 229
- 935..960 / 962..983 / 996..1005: 6.30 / 269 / 190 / 273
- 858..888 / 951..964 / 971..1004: -3.12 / 222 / 272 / 218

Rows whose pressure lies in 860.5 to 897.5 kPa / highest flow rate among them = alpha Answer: 260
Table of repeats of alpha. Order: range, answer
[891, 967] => 286.6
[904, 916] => 274.5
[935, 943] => 268.1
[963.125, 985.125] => 269.6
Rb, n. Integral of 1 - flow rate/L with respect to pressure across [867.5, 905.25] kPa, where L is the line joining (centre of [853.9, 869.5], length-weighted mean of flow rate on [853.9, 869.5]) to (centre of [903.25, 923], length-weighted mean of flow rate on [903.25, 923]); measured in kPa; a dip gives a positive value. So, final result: 4.6 kPa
